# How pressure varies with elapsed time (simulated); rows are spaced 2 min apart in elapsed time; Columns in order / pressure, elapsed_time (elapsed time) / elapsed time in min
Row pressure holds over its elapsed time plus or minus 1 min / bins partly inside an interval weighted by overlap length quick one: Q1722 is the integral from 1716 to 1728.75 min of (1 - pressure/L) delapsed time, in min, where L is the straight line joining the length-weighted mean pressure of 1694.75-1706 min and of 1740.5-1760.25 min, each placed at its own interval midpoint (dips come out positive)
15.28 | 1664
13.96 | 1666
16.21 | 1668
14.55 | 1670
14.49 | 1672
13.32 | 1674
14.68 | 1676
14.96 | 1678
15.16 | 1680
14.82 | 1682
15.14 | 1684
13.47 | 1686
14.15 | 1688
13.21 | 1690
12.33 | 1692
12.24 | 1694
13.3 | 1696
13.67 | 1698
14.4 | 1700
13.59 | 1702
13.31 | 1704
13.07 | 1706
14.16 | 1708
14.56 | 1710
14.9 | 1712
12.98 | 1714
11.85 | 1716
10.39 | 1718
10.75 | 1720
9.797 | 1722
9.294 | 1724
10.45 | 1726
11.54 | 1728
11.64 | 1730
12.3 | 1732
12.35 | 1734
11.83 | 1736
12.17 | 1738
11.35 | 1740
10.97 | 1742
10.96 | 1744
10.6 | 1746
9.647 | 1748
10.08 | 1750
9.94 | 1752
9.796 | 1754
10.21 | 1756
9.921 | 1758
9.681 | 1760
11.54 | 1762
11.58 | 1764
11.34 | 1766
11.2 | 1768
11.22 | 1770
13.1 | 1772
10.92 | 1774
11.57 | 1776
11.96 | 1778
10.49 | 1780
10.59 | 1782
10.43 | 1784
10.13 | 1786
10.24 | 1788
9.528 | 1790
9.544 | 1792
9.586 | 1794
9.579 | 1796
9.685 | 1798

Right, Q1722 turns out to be 1.7 min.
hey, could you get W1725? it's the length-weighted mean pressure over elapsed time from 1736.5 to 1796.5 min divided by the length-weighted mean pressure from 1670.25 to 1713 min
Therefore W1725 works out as 0.8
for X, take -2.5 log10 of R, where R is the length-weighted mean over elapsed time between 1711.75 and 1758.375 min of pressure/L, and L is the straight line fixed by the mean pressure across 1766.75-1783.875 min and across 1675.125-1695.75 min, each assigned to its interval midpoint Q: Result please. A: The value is 0.14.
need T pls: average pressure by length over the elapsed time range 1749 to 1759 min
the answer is 9.99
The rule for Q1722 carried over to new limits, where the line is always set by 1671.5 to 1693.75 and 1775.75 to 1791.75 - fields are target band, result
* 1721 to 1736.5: 1.6 min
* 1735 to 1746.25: 0.6 min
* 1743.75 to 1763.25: 2.3 min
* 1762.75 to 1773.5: -0.6 min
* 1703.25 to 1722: 0.5 min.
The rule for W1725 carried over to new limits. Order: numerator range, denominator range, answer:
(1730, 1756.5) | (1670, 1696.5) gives 0.79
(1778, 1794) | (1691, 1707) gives 0.77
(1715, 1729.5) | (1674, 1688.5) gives 0.73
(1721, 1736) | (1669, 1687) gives 0.77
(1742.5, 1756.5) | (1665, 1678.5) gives 0.70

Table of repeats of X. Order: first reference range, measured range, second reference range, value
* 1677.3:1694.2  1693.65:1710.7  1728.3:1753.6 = -0.04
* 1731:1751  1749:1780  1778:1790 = -0.01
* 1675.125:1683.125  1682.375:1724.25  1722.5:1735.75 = 0.01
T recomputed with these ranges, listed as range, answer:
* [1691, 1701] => 13.2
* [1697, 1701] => 14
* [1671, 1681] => 14.5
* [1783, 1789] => 10.3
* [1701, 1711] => 13.7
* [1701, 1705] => 13.4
